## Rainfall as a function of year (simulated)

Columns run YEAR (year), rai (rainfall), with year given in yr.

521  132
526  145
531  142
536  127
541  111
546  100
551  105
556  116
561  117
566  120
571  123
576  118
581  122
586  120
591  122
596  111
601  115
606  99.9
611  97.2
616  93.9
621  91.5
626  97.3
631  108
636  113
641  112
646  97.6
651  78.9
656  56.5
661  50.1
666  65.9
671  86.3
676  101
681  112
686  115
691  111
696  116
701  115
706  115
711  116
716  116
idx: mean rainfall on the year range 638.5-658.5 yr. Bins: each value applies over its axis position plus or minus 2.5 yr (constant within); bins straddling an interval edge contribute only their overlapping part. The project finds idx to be 86.2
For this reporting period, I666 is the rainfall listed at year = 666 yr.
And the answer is 65.9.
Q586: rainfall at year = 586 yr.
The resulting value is 120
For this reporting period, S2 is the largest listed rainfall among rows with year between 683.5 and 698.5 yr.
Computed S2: 116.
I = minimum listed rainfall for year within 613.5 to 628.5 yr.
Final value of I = 91.5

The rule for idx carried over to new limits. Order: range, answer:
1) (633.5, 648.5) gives 108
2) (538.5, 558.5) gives 108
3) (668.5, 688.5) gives 104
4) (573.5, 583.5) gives 120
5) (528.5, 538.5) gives 134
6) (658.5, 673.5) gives 67.4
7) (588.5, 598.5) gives 116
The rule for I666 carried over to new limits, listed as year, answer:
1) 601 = 115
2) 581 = 122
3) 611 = 97.2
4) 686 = 115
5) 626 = 97.3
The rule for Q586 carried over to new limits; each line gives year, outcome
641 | 112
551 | 105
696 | 116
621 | 91.5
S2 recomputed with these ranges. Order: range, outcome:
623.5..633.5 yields 108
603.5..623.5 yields 99.9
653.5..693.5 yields 115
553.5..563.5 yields 117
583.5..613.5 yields 122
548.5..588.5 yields 123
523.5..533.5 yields 145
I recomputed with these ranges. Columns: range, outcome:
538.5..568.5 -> 100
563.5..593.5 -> 118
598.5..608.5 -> 99.9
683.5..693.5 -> 111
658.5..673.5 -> 50.1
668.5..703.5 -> 86.3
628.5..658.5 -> 56.5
